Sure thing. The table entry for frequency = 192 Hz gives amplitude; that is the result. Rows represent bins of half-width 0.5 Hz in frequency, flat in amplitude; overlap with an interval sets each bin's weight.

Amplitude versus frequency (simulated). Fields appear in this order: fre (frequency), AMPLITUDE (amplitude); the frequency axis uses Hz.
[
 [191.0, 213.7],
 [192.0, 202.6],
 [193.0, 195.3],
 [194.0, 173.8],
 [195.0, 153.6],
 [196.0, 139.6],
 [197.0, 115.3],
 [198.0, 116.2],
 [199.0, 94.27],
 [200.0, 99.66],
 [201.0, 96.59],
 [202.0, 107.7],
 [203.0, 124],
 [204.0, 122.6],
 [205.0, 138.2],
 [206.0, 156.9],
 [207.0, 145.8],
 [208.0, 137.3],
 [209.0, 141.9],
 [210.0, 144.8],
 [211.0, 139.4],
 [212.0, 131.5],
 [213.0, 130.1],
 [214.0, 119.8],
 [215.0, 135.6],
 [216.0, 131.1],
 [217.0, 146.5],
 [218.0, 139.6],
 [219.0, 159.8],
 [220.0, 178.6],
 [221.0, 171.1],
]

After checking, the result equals 202.6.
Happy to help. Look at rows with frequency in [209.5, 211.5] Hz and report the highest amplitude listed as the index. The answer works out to 144.8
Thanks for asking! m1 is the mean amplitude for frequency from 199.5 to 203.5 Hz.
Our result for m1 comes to 107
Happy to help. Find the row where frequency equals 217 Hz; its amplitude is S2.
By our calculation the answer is 146.5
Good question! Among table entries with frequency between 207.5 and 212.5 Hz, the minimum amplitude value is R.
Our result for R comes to 131.5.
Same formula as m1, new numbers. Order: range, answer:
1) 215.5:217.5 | 139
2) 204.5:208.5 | 145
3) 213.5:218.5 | 135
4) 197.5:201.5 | 102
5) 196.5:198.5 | 116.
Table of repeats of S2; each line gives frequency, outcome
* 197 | 115.3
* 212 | 131.5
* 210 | 144.8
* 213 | 130.1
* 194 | 173.8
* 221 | 171.1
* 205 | 138.2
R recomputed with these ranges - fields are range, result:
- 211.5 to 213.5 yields 130.1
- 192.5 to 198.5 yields 115.3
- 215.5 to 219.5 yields 131.1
